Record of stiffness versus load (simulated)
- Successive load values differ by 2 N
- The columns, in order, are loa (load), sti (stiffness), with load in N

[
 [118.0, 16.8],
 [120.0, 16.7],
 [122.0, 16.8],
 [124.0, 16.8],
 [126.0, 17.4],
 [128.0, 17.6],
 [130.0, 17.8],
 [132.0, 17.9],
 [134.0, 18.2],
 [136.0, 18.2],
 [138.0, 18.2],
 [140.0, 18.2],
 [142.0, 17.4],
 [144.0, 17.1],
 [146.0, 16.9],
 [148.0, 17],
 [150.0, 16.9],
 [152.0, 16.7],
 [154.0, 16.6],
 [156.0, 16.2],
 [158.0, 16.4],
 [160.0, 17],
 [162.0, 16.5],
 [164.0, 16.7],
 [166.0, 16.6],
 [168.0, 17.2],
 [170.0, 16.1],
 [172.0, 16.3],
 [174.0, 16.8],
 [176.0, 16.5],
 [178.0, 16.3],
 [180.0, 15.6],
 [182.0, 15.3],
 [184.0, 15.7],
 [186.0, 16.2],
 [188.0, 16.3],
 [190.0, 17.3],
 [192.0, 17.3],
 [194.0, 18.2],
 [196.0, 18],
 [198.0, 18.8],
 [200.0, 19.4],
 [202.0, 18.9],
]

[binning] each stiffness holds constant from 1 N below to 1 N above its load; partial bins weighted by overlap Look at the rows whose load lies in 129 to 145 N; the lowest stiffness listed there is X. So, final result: 17.1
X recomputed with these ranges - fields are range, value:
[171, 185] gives 15.3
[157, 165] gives 16.4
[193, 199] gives 18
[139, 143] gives 17.4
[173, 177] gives 16.5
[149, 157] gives 16.2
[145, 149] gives 16.9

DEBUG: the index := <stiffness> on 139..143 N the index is 17.8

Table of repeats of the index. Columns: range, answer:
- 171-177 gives 16.5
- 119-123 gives 16.8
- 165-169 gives 16.9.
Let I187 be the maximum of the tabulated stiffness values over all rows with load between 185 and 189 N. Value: 16.3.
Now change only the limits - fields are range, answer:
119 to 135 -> 18.2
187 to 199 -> 18.8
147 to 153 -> 17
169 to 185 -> 16.8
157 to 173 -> 17.2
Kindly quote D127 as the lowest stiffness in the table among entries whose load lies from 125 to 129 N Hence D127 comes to 17.4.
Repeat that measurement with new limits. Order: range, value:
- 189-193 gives 17.3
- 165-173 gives 16.1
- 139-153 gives 16.7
